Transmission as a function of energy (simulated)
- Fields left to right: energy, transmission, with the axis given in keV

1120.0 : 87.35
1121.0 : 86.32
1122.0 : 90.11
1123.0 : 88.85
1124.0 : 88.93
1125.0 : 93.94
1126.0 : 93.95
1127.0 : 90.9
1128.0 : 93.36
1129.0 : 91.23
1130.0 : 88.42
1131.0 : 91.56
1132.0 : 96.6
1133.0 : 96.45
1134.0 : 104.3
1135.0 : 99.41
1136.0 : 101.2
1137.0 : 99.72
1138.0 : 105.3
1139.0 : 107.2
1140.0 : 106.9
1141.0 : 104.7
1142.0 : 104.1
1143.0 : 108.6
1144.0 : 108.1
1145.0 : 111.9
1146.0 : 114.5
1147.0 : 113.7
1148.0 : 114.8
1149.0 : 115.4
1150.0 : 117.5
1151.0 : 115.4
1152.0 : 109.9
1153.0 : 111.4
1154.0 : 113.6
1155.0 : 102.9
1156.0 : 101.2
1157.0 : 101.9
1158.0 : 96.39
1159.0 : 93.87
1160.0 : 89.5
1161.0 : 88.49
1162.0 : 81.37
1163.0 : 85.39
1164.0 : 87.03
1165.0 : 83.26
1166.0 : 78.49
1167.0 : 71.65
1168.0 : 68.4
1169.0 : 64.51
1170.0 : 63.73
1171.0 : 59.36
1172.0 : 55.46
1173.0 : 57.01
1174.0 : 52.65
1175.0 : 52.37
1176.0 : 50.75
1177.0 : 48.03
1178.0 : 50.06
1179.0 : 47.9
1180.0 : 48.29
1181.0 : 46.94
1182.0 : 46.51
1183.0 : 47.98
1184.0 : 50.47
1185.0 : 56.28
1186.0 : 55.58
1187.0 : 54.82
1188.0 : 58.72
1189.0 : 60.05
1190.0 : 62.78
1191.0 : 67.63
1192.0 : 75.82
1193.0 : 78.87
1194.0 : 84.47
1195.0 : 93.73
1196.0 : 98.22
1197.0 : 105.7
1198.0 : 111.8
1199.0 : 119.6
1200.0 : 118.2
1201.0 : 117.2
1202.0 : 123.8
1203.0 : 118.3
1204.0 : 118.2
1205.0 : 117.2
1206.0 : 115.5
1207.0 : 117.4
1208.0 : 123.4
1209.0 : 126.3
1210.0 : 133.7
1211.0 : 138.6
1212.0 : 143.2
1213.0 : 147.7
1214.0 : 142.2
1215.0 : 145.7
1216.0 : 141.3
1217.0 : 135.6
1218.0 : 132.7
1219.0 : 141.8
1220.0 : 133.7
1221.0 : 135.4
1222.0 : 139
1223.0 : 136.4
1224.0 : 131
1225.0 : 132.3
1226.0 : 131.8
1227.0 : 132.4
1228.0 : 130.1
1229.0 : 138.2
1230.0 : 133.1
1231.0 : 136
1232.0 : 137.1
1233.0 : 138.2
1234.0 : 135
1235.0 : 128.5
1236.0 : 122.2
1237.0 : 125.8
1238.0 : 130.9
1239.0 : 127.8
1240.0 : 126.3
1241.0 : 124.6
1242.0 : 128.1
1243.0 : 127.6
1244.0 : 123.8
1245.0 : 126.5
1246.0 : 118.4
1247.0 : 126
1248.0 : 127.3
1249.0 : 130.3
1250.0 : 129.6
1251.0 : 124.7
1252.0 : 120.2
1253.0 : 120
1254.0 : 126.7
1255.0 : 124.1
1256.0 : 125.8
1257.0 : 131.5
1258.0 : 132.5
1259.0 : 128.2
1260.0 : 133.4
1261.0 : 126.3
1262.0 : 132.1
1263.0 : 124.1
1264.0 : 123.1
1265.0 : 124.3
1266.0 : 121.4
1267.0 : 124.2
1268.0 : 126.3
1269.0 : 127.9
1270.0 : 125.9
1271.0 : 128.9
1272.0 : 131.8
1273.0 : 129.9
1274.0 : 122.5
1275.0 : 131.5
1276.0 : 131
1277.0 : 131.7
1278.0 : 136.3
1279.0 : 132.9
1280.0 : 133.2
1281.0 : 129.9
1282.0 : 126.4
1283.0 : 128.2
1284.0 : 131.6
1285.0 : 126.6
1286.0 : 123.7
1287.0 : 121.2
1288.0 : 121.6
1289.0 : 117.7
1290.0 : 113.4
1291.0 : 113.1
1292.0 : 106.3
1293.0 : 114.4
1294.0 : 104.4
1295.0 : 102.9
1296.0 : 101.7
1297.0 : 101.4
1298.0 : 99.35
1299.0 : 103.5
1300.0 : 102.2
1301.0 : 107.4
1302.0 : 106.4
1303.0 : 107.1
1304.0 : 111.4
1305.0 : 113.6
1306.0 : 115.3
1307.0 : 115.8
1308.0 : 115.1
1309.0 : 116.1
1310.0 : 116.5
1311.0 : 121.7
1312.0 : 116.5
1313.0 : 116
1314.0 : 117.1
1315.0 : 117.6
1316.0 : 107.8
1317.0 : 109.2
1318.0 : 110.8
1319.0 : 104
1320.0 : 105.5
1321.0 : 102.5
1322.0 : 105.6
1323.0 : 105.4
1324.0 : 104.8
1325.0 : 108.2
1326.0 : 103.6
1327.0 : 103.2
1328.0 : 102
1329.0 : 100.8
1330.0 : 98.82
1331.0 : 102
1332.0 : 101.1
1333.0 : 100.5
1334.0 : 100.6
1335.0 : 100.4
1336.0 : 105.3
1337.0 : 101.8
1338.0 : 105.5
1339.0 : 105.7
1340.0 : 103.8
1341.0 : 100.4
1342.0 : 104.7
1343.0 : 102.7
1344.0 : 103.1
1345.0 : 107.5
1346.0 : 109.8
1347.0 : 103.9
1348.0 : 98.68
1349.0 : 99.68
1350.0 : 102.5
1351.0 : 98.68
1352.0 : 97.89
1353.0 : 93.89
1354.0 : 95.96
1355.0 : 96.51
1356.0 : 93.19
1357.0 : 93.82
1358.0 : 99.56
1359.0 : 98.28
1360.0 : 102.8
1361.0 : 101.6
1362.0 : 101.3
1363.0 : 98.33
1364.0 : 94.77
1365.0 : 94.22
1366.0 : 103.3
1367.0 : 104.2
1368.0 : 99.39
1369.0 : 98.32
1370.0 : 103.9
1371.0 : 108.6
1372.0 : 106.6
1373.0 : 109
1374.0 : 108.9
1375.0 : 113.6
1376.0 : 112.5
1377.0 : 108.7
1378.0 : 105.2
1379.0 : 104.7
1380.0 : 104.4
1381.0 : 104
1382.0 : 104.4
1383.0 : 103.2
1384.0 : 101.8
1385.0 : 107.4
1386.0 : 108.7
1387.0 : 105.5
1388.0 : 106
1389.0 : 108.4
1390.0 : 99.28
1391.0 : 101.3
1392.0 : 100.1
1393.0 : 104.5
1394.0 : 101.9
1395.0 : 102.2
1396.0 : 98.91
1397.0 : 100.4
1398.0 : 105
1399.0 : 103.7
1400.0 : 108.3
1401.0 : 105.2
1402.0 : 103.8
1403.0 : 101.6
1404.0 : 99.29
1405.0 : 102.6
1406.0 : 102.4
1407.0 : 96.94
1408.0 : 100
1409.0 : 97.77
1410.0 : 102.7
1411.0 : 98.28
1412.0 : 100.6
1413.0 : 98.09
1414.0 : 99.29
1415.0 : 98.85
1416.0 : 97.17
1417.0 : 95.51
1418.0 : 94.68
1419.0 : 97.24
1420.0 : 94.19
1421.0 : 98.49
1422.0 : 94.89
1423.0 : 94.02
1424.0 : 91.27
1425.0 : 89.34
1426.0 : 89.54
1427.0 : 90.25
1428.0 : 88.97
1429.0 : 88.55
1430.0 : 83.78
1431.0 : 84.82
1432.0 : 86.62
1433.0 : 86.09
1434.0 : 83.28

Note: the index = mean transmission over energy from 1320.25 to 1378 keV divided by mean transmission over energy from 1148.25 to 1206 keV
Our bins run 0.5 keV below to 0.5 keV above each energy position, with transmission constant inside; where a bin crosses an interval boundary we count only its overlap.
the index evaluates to 1.25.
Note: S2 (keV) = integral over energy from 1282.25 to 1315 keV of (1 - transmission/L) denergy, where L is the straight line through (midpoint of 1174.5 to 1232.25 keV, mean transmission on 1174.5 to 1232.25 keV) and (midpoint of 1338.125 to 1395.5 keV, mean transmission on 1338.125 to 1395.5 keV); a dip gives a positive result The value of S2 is -3.3 keV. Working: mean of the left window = 104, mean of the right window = 103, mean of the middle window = 114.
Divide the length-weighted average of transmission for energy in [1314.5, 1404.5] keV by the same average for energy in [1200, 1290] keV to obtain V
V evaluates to 0.8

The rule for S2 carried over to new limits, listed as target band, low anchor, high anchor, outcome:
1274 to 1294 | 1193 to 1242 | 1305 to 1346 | -1.6 keV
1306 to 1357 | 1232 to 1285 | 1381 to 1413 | 4.2 keV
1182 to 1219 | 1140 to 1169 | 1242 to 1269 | 2.9 keV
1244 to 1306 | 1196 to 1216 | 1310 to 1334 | -3.9 keV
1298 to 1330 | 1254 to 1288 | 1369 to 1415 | 2.7 keV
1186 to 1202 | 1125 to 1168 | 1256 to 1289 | 3.3 keV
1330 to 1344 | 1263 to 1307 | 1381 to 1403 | 1.2 keV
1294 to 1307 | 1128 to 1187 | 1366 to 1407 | -1.2 keV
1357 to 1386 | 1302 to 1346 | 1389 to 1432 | -0.4 keV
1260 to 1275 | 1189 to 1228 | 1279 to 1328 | -1.5 keV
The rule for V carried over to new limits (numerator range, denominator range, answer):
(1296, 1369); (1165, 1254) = 0.99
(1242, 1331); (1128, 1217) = 1.27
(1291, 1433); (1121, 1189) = 1.21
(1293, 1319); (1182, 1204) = 1.32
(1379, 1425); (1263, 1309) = 0.85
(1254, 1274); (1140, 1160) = 1.18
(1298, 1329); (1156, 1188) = 1.66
